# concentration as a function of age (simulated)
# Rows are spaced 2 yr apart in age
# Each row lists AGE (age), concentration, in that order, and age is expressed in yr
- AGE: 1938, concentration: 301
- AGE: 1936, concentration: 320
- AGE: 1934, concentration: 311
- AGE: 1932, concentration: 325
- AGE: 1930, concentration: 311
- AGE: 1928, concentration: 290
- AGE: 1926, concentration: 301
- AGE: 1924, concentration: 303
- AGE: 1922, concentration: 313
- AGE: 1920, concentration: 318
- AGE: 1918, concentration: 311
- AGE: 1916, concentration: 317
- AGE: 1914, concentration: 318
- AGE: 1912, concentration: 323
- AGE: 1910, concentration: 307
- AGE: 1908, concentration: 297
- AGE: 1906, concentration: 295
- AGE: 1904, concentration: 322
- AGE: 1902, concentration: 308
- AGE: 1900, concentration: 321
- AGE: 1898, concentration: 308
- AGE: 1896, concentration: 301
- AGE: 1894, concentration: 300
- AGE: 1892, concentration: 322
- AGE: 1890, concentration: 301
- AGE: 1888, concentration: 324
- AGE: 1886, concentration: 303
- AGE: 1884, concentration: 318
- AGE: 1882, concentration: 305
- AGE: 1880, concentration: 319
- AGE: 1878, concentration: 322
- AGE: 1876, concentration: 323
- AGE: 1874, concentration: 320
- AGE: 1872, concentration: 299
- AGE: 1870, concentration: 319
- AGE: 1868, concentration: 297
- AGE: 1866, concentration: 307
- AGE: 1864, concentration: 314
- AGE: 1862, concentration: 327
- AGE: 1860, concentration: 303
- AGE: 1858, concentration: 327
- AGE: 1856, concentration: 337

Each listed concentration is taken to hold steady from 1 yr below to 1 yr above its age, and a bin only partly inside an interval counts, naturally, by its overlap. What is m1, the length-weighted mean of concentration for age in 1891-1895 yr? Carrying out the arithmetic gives 311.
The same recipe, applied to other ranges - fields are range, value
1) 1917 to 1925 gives 311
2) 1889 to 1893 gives 312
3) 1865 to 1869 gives 302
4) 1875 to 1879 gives 322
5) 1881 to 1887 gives 309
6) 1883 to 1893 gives 314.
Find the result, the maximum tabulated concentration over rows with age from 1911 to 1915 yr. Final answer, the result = 323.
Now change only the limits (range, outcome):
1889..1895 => 322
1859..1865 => 327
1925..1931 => 311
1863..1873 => 319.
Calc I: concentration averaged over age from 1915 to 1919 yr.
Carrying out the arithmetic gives 314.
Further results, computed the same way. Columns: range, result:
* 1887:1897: 310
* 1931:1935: 318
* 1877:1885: 316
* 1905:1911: 300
